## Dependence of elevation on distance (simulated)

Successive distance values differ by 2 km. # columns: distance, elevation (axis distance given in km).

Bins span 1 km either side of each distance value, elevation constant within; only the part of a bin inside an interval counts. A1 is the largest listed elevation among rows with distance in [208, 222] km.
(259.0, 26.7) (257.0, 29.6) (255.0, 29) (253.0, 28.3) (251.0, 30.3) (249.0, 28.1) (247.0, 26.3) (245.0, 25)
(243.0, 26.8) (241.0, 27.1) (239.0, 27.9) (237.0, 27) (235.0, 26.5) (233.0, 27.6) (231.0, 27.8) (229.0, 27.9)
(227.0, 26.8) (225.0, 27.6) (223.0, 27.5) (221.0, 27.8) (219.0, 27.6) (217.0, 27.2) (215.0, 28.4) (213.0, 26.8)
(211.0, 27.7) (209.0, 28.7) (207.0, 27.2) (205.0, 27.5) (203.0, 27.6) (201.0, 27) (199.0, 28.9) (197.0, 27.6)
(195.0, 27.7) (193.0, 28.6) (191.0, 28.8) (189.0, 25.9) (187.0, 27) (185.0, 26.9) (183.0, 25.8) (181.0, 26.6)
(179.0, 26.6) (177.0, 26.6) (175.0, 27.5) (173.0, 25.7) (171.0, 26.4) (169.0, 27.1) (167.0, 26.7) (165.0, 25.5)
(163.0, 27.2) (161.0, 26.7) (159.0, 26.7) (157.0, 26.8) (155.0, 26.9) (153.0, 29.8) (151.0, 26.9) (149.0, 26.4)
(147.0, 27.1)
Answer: 28.7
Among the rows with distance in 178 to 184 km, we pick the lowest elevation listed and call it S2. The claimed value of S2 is 25.8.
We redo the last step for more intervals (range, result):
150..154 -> 26.9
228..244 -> 26.5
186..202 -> 25.9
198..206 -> 27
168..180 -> 25.7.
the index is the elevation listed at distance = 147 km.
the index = 27.1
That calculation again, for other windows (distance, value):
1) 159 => 26.7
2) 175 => 27.5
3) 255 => 29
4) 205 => 27.5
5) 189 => 25.9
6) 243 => 26.8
